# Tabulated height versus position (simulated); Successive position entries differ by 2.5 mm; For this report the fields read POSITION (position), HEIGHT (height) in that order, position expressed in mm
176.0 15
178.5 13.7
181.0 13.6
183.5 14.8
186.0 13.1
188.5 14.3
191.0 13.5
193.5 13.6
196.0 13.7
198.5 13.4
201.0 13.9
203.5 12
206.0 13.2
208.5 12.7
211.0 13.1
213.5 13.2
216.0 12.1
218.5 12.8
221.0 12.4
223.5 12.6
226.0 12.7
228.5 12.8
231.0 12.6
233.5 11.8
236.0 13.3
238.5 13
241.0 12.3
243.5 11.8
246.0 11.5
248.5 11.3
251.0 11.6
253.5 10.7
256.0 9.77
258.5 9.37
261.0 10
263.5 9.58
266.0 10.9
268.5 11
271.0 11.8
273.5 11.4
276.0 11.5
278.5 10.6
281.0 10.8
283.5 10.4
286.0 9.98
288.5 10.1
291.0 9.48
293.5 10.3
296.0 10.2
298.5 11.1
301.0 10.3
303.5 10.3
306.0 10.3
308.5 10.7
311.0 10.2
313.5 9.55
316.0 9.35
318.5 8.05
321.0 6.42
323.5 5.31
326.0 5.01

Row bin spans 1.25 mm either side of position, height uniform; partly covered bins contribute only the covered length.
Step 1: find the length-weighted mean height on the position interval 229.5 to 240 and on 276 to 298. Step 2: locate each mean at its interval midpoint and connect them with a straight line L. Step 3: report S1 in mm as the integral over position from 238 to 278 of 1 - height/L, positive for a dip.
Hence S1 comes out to 2.0 mm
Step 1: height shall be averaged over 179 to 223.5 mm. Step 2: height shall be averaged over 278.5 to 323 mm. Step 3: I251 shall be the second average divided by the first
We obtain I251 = 0.7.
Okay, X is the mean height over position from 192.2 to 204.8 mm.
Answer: 13.3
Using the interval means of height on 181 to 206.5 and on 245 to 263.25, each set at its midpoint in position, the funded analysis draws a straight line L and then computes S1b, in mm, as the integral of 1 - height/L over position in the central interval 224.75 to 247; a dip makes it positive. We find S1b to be -1.9 mm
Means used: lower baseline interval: 13.6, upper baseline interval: 10.5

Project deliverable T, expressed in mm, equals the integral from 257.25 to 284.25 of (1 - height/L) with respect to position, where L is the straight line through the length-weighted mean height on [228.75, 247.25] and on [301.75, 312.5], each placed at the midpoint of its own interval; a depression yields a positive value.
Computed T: 1.7 mm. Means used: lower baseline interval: 12.4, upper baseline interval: 10.4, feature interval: 10.7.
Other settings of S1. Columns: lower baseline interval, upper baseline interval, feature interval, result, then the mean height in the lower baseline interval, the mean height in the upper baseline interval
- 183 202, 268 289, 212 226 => 0.2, 13.7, 10.9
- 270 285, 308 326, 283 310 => -1.8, 11.1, 8.18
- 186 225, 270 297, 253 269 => 1.7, 13.1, 10.6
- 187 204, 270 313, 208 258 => 0.9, 13.5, 10.5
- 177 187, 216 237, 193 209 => 0.1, 13.8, 12.6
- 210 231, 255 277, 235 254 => -0.6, 12.7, 10.6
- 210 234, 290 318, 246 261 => 1.4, 12.6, 10.1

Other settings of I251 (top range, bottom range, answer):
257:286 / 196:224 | 0.82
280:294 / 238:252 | 0.86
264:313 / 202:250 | 0.85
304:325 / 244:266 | 0.83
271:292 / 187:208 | 0.79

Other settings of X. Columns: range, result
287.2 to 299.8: 10.2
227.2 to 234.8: 12.4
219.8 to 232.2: 12.6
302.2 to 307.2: 10.3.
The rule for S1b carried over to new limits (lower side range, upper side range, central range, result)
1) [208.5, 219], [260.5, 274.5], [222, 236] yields -0.4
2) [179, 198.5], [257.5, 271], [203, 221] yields 0.0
